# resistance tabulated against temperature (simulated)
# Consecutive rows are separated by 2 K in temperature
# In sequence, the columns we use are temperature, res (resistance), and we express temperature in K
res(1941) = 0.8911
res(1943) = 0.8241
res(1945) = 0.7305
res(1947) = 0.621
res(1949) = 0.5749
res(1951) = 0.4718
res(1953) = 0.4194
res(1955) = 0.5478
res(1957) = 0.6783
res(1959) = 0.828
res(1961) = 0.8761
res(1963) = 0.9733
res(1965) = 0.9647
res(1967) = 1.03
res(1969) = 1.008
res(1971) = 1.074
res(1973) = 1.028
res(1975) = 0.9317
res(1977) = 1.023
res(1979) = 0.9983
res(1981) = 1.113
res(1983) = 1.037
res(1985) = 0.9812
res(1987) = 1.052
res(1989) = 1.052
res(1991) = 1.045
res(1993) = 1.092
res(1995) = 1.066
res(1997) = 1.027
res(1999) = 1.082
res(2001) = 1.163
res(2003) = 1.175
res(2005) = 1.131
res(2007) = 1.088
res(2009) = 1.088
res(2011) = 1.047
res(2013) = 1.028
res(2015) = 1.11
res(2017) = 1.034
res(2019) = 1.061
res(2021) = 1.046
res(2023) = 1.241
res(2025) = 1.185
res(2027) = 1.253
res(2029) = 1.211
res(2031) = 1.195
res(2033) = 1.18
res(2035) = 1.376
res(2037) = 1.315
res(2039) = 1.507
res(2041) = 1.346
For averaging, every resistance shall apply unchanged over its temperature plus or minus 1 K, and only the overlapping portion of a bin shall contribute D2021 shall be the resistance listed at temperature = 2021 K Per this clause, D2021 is 1.046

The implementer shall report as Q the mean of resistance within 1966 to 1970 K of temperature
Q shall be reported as 1.02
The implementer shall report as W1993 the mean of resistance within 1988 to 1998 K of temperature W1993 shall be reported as 1.06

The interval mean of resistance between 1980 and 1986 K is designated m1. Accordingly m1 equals 1.04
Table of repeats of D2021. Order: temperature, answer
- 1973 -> 1.028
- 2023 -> 1.241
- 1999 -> 1.082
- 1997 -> 1.027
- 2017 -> 1.034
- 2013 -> 1.028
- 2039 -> 1.507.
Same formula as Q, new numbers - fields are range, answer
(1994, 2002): 1.08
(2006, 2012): 1.07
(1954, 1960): 0.685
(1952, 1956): 0.484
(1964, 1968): 0.997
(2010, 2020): 1.06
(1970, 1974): 1.05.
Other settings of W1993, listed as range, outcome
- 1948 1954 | 0.489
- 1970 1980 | 1.01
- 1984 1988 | 1.02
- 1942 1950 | 0.688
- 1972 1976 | 0.98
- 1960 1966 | 0.938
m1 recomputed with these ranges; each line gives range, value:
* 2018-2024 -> 1.12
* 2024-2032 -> 1.21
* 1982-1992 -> 1.03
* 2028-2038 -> 1.26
